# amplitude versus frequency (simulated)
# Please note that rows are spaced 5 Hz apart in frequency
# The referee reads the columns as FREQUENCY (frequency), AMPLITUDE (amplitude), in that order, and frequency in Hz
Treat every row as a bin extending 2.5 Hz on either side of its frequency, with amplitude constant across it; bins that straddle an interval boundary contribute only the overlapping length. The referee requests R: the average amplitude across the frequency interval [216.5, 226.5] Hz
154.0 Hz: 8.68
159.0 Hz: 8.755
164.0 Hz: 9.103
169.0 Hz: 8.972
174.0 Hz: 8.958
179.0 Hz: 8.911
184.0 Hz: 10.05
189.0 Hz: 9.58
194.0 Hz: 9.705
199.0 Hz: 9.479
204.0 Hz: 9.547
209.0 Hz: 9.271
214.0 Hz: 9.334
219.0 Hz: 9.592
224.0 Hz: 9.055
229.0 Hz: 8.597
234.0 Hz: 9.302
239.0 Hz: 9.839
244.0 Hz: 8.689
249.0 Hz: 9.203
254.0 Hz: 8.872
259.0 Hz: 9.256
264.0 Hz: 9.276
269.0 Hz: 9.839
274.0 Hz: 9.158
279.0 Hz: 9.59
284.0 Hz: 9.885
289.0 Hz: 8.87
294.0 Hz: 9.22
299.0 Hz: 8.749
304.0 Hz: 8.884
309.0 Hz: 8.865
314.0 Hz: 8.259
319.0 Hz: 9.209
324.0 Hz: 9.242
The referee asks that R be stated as 9.32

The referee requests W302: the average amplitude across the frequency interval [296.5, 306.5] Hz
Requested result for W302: 8.82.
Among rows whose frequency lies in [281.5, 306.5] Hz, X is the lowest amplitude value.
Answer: 8.749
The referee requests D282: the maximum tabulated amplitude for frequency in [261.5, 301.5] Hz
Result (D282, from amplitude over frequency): 9.885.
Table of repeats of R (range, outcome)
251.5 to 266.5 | 9.13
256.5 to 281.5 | 9.42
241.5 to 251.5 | 8.95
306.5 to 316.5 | 8.56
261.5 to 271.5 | 9.56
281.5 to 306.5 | 9.12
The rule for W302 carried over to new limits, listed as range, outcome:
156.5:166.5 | 8.93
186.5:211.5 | 9.52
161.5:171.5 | 9.04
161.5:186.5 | 9.2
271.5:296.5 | 9.34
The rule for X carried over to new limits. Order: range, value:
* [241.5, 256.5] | 8.689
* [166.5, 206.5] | 8.911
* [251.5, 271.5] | 8.872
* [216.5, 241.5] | 8.597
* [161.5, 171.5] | 8.972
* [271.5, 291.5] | 8.87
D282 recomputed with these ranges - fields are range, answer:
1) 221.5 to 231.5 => 9.055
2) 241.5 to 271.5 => 9.839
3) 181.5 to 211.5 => 10.05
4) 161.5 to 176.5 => 9.103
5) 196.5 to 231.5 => 9.592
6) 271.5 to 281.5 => 9.59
